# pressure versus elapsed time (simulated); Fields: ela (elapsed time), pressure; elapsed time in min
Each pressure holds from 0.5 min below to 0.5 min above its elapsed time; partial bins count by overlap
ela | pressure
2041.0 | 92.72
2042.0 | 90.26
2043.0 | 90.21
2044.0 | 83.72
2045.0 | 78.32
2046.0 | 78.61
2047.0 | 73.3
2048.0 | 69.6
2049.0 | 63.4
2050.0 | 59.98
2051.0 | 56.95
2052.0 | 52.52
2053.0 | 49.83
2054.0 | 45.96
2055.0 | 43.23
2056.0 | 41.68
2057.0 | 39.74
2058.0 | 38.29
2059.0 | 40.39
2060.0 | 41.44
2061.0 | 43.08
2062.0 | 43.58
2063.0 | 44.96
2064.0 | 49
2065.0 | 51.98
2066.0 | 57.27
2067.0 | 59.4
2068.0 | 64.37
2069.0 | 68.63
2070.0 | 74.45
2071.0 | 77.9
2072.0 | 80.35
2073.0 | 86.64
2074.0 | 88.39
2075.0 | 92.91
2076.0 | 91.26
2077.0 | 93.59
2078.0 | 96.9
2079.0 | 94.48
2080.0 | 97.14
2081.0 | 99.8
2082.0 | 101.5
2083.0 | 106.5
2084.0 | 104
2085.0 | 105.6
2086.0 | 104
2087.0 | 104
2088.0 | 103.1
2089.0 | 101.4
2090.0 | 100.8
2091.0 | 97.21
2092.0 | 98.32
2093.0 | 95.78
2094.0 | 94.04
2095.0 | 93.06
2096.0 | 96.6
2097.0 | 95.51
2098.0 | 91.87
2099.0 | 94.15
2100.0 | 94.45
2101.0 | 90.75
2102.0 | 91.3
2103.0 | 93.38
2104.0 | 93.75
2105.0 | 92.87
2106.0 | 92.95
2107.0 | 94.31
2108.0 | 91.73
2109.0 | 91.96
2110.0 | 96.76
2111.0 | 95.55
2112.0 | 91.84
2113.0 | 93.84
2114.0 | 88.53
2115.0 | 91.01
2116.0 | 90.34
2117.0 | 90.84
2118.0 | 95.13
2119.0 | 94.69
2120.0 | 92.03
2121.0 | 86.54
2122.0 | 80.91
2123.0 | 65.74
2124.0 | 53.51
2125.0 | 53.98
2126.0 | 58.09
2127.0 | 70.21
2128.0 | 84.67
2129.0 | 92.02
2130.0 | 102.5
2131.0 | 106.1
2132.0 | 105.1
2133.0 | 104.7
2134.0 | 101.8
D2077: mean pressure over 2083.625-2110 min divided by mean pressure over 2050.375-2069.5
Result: 2.0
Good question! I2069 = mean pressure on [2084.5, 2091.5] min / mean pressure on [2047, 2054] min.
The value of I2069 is 1.74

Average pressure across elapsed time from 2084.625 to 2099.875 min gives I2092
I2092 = 98.2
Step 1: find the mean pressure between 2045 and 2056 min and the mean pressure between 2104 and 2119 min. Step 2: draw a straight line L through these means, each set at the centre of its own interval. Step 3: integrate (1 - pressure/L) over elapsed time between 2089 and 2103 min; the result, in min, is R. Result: -1.8 min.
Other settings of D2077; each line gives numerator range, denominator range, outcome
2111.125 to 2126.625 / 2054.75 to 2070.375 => 1.64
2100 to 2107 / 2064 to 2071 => 1.48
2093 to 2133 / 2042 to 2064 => 1.57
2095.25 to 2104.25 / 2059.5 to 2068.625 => 1.84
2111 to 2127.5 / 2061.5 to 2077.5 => 1.16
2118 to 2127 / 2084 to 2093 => 0.73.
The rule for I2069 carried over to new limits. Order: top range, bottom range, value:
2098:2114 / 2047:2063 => 1.89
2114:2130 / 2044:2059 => 1.42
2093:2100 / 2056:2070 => 1.89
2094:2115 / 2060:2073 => 1.56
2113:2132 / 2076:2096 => 0.85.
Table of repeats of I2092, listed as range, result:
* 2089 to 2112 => 94.5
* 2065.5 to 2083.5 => 85.1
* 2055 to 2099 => 80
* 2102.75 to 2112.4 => 93.5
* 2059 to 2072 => 56.6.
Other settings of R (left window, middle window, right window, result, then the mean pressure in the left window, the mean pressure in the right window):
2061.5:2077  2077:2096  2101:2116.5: -4.8 min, 69.5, 92.6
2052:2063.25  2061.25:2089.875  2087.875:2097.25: -4.6 min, 43.3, 97.4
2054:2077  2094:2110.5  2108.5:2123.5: -2.4 min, 60.4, 89.7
